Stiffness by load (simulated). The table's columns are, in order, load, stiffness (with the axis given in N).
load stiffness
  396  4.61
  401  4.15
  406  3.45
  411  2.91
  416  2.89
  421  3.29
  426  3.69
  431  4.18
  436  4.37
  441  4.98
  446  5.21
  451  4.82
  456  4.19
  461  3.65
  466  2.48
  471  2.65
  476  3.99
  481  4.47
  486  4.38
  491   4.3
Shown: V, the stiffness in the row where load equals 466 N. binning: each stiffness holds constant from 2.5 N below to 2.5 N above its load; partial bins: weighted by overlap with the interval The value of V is 2.48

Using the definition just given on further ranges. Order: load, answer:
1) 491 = 4.3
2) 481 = 4.47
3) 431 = 4.18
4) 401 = 4.15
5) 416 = 2.89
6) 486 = 4.38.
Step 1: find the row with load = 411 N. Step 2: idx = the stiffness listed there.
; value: 2.91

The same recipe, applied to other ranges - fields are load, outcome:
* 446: 5.21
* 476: 3.99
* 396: 4.61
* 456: 4.19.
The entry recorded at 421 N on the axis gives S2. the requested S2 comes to 3.29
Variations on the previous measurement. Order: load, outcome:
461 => 3.65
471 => 2.65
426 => 3.69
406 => 3.45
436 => 4.37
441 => 4.98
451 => 4.82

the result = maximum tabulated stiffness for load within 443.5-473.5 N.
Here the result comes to 5.21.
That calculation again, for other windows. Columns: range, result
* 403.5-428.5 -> 3.69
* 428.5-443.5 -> 4.98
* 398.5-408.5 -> 4.15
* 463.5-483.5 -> 4.47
